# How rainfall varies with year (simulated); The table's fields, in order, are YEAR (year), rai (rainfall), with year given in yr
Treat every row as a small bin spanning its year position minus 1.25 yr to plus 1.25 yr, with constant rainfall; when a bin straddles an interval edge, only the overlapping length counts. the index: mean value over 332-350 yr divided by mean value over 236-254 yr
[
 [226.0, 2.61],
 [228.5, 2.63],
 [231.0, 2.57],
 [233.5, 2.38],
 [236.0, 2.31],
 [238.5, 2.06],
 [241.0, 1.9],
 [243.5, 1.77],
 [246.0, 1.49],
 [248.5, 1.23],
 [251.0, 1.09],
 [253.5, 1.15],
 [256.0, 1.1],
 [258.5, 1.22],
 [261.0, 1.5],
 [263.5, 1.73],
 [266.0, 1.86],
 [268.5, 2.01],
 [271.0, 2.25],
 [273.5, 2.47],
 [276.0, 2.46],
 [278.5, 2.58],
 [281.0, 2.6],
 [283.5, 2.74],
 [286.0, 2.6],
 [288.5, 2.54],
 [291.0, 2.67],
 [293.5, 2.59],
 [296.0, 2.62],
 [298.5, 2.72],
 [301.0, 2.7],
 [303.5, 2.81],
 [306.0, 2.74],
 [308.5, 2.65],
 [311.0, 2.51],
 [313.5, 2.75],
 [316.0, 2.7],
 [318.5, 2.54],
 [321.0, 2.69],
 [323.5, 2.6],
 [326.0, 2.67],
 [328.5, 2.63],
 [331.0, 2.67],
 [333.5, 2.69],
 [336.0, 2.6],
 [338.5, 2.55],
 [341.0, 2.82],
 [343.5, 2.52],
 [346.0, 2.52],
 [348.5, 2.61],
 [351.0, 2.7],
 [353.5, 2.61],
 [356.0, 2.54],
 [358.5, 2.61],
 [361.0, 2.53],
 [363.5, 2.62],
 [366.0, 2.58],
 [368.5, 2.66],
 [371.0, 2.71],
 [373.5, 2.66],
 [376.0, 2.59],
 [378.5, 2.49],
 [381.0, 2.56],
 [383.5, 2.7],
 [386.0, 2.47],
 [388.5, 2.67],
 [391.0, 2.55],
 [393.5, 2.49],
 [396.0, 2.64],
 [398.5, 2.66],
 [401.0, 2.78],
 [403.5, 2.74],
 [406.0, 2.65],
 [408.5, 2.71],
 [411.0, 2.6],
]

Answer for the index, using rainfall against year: 1.64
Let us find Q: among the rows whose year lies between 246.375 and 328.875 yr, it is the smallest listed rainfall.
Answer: 1.09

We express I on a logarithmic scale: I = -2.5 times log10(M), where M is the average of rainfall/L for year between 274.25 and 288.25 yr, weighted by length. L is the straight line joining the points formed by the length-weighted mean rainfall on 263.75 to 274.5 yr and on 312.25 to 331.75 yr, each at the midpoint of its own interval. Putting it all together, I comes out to -0.16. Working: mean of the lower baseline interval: 2.1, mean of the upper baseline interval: 2.66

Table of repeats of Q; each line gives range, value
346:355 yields 2.52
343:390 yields 2.47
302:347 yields 2.51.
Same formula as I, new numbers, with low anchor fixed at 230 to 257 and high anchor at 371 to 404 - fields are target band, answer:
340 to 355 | -0.111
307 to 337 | -0.193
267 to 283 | -0.240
